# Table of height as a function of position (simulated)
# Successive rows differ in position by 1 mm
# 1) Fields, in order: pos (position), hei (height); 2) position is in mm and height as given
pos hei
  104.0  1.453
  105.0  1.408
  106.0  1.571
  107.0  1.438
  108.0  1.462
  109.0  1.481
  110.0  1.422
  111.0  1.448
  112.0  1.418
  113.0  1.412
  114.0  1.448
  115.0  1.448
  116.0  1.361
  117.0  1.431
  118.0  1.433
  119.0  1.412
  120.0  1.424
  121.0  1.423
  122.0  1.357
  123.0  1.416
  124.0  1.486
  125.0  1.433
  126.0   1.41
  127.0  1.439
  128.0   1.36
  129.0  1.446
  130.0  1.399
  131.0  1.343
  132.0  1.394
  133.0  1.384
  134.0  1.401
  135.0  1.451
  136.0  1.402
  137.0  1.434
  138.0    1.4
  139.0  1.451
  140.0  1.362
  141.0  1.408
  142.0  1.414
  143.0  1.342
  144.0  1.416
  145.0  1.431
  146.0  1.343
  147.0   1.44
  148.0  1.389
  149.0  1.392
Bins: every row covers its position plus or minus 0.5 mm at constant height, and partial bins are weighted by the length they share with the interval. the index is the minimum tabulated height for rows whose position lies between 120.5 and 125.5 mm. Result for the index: 1.357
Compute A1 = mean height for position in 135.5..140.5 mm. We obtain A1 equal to 1.41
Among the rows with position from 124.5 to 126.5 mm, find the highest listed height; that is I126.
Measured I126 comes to 1.433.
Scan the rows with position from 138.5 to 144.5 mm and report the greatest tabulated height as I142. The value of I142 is 1.451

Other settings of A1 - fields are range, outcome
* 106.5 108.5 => 1.45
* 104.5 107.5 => 1.47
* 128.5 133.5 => 1.39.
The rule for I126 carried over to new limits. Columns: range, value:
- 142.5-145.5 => 1.431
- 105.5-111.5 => 1.571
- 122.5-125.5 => 1.486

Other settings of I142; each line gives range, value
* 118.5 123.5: 1.424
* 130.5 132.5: 1.394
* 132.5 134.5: 1.401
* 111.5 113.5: 1.418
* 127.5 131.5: 1.446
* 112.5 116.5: 1.448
